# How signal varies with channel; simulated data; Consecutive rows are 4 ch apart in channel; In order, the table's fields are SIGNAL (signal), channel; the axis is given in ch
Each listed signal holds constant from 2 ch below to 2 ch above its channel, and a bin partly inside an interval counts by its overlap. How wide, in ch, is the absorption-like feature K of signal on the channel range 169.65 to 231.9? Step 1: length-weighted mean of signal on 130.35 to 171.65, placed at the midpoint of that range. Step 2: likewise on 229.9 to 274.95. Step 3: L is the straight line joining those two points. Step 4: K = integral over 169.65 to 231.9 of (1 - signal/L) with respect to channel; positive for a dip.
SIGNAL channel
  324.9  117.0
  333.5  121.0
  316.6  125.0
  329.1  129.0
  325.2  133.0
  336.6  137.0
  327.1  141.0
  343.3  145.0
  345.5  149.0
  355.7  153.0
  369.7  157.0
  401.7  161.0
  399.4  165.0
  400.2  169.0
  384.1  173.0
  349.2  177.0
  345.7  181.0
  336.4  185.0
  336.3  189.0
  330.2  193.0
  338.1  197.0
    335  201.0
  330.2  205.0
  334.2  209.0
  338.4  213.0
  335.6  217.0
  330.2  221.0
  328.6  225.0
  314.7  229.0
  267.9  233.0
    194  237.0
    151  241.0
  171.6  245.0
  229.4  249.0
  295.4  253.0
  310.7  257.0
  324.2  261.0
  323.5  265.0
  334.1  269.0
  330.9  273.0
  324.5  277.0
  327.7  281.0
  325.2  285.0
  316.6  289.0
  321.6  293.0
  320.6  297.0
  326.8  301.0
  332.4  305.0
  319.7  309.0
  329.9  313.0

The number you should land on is -4.6 ch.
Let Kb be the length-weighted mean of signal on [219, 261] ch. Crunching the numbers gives 262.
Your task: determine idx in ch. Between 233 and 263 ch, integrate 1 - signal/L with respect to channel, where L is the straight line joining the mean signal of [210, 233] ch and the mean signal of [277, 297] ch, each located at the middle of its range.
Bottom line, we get 7.6 ch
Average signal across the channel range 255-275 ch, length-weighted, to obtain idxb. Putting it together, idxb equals 325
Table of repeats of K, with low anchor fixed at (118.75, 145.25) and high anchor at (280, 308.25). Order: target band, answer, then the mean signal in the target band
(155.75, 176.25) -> -3.8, 389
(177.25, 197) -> -0.7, 338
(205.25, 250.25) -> 7.0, 275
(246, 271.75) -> 2.1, 299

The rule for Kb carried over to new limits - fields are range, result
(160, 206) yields 357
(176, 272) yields 303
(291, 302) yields 323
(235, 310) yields 293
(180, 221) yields 335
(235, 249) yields 180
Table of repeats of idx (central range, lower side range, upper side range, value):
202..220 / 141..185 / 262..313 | 0.8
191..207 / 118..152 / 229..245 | -4.7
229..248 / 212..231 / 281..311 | 6.8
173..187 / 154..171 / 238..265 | 0.5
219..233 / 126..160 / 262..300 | 0.7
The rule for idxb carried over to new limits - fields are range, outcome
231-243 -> 204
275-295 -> 323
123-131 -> 323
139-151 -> 339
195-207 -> 334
